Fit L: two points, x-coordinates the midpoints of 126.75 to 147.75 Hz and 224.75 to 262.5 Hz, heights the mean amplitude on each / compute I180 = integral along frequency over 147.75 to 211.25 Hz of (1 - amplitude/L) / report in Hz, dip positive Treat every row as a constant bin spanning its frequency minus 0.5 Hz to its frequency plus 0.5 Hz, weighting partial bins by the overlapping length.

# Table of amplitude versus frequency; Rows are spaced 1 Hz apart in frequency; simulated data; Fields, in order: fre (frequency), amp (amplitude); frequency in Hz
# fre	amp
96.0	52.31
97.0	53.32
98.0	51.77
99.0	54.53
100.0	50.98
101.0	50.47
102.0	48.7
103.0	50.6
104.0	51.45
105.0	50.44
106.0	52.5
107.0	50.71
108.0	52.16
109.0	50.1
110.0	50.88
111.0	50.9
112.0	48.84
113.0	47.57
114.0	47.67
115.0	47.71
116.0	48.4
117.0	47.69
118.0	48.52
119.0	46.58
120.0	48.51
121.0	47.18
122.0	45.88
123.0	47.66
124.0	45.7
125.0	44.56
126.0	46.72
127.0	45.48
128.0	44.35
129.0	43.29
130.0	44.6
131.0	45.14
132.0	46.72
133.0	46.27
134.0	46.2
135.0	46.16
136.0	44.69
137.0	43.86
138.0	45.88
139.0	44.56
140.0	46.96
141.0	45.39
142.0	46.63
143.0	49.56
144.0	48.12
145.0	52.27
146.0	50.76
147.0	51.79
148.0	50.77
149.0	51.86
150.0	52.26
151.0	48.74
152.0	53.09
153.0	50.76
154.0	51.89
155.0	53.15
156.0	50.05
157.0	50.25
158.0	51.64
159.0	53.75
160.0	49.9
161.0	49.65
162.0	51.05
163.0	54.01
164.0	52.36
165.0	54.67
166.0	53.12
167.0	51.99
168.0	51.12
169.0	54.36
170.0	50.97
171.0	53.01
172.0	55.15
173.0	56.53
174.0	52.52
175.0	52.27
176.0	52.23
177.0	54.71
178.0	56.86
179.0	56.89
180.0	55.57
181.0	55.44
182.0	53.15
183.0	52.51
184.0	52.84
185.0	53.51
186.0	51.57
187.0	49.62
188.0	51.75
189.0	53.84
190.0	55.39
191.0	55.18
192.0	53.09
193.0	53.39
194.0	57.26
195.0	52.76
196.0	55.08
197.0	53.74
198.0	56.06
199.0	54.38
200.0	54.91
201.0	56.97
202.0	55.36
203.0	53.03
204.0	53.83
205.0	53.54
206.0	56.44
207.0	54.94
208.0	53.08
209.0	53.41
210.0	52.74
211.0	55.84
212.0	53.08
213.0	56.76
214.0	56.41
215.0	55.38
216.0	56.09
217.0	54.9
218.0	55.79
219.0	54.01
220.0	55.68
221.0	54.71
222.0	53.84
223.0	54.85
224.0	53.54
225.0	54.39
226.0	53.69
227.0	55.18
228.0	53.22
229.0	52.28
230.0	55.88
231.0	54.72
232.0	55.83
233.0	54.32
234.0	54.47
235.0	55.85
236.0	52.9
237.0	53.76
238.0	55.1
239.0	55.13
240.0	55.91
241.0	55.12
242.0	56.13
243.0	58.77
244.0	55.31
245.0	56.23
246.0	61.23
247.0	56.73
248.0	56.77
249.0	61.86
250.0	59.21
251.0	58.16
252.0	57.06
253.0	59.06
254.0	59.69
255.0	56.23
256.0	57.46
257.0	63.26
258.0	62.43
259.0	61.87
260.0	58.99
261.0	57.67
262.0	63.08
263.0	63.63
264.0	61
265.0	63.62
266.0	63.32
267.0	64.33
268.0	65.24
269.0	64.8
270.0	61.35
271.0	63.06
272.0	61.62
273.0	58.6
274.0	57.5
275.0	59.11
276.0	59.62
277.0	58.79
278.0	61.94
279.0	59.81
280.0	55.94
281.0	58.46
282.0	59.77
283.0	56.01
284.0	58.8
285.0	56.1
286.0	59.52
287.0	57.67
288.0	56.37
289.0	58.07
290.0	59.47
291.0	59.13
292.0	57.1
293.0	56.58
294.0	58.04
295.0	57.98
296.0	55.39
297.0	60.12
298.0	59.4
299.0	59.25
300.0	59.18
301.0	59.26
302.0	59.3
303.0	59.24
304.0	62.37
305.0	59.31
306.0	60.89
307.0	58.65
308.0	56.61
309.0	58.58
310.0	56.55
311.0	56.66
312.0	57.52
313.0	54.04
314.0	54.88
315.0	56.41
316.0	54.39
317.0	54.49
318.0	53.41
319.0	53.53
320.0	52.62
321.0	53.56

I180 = -3.2 Hz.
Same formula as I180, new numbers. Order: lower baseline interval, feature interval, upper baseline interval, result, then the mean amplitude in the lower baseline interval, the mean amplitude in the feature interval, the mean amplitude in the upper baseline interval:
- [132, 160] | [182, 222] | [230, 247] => -0.90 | 49.1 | 54.3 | 55.7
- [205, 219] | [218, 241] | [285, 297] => 0.41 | 54.9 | 54.6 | 57.8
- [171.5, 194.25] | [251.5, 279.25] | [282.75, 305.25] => -1.74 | 53.9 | 60.9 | 58.4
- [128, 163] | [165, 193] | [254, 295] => -1.03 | 48.8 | 53.5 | 59.9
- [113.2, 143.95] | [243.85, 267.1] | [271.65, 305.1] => -1.57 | 46.3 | 59.9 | 58.7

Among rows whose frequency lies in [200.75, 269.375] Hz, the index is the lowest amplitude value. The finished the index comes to 52.28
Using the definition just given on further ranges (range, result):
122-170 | 43.29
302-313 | 54.04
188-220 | 51.75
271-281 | 55.94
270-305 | 55.39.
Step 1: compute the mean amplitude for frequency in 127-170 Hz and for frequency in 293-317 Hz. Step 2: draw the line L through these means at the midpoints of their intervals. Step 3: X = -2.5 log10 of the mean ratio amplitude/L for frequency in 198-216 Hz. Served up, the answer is -0.045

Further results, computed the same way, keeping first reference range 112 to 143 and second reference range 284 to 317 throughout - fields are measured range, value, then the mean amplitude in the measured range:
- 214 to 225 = -0.05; 54.9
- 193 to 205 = -0.07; 54.7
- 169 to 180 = -0.10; 54.2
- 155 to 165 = -0.07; 51.7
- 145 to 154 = -0.08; 51.3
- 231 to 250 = -0.05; 56.2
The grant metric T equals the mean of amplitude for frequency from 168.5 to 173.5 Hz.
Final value 54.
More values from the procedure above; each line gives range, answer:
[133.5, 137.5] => 45.2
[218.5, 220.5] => 54.8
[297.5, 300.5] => 59.3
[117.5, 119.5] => 47.5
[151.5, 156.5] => 51.8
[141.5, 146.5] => 49.5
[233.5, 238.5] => 54.4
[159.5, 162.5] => 50.2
